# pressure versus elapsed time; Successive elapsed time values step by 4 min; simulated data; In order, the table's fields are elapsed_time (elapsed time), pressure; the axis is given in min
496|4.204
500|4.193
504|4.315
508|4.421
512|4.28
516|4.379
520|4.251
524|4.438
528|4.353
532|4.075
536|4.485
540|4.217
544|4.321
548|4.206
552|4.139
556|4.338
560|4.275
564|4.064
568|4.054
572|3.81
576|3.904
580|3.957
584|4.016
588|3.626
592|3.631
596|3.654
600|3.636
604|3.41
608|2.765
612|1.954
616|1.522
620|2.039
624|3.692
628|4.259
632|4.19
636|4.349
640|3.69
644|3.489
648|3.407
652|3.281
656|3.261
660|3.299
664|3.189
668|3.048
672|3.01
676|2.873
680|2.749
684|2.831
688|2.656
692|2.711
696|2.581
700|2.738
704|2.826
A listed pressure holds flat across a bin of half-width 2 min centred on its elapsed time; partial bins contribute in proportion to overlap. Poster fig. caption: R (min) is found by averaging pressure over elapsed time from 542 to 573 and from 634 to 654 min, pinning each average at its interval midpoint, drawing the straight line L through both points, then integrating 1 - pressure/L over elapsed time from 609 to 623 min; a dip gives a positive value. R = 6.5 min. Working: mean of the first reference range 4.16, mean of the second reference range 3.64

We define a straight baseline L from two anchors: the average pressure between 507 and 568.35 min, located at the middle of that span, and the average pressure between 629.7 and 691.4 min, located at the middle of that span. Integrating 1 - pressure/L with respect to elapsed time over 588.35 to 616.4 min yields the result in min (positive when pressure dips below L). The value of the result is 5.2 min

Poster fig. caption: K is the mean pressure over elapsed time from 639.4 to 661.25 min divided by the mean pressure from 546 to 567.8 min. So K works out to 0.81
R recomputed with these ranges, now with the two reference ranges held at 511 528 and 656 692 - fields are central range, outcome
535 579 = -1.6 min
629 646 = -3.4 min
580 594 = -0.2 min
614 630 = 2.5 min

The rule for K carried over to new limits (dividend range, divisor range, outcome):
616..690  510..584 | 0.77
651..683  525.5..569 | 0.73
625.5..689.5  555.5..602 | 0.86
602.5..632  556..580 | 0.71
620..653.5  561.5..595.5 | 0.95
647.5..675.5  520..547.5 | 0.74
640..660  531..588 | 0.82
